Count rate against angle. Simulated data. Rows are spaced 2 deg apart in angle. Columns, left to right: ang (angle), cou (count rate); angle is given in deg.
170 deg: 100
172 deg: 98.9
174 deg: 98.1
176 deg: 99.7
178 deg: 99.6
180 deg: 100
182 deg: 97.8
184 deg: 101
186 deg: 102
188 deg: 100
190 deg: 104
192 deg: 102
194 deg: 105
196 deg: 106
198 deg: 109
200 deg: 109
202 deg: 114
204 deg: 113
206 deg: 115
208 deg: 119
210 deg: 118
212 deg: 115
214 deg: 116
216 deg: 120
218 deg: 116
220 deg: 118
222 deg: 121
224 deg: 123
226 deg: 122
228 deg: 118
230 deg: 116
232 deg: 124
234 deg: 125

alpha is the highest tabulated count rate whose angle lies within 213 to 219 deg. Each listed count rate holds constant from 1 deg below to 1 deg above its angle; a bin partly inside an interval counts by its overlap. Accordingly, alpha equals 120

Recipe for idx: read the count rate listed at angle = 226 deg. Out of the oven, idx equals 122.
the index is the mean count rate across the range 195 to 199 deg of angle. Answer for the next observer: 108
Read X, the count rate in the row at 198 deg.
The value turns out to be 109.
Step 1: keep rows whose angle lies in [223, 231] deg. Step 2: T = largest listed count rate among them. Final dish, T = 123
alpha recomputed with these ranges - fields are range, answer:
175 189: 102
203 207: 115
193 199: 109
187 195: 105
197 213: 119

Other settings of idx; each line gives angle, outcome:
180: 100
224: 123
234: 125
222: 121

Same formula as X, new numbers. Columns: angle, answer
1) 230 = 116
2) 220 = 118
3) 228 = 118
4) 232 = 124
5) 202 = 114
